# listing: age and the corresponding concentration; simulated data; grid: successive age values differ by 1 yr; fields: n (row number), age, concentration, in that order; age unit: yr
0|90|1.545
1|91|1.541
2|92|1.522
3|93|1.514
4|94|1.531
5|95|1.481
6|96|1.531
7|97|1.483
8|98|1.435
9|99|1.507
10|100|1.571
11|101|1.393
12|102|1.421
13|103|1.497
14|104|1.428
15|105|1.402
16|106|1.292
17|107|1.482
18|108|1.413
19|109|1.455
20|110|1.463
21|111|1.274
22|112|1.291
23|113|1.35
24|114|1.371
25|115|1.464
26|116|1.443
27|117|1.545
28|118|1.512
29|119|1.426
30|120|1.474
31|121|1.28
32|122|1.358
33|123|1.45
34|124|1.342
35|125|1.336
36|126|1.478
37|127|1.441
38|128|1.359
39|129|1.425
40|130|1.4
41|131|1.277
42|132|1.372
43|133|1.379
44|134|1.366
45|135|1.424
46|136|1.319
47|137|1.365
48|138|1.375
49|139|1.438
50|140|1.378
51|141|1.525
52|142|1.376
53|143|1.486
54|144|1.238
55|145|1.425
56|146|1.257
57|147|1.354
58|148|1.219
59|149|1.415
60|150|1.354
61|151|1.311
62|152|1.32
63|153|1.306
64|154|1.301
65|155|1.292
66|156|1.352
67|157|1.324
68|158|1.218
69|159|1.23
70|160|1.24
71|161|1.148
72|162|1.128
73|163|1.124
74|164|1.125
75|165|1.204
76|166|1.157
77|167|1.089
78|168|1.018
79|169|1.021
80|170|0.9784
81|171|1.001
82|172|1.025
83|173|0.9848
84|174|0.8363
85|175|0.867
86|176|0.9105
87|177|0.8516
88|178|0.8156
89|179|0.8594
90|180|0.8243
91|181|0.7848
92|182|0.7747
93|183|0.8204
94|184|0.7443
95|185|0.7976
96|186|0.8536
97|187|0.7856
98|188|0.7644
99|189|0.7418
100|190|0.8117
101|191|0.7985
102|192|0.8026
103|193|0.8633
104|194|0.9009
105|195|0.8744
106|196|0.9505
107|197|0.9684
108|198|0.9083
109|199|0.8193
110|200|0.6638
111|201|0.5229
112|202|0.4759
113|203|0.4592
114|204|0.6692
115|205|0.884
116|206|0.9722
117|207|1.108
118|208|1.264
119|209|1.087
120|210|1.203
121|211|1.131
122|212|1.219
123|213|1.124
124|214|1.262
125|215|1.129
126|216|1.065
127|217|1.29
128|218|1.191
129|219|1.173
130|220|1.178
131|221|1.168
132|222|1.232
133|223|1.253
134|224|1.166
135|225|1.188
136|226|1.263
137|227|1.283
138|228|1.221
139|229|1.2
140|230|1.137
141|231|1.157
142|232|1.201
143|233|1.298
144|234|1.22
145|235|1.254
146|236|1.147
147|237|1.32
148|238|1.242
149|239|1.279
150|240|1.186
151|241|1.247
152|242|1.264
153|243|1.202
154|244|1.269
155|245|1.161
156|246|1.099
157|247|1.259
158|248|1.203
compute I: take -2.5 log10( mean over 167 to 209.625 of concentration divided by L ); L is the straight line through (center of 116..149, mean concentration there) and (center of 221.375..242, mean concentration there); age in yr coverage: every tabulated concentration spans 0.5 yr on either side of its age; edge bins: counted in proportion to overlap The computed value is 0.45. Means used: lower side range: 1.39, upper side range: 1.23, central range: 0.858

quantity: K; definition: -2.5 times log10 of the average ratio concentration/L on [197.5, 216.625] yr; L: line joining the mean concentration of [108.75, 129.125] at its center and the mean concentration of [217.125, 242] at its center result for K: 0.30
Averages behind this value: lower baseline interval 1.41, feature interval 0.948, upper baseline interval 1.22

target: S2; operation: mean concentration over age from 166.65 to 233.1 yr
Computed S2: 0.978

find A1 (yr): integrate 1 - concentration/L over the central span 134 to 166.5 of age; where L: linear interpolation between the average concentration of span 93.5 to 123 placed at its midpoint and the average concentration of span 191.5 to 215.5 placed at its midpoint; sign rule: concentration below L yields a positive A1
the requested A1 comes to -2.5 yr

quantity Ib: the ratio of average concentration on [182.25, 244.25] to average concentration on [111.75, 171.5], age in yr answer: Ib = 0.8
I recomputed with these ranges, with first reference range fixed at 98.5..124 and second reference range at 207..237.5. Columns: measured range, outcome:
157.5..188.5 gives 0.32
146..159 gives 0.02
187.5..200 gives 0.43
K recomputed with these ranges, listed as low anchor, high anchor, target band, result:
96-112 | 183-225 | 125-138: -0.064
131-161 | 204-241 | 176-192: 0.486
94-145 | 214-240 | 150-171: 0.123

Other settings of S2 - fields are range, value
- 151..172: 1.18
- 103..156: 1.38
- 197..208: 0.782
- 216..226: 1.2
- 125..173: 1.28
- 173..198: 0.838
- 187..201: 0.823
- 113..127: 1.42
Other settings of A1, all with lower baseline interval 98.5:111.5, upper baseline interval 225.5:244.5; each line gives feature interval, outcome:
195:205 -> 4.31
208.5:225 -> 1.04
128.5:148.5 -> 0.14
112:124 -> -0.04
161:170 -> 1.58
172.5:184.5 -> 4.36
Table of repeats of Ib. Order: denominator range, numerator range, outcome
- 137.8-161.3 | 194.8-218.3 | 0.73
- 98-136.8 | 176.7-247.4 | 0.73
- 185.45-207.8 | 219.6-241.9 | 1.51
